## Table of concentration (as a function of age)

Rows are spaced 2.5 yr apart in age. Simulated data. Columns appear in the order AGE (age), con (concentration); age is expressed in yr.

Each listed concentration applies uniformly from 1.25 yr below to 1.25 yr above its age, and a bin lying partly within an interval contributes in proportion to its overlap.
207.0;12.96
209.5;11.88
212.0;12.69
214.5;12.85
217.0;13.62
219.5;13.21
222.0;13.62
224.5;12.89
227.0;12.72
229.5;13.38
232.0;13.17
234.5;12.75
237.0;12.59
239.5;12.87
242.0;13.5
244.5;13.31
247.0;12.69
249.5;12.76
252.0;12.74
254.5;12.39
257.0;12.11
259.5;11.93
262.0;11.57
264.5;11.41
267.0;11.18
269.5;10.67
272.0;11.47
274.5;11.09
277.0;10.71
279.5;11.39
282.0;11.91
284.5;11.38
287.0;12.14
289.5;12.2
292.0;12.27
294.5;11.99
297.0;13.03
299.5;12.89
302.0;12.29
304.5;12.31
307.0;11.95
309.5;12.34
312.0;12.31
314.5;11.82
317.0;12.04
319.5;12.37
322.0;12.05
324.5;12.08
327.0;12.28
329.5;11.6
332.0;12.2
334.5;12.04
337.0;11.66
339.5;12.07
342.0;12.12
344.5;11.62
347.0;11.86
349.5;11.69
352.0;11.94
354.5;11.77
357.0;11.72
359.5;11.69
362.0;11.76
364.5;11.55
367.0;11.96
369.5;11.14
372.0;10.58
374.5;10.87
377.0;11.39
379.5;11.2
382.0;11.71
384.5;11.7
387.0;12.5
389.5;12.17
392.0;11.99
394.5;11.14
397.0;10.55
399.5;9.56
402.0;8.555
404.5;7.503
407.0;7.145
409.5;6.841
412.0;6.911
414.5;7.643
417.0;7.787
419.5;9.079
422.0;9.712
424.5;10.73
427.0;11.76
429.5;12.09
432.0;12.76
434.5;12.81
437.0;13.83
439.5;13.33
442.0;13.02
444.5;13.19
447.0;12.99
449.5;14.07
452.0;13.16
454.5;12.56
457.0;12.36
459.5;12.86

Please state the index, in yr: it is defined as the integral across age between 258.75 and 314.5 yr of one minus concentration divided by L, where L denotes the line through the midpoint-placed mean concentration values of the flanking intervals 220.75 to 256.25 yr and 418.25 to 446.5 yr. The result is 3.9 yr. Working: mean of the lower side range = 12.9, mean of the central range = 11.8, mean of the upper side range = 12.1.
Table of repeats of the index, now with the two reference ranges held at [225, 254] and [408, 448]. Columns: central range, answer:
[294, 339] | -0.3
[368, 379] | 0.4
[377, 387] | -0.2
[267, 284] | 1.8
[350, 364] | -0.1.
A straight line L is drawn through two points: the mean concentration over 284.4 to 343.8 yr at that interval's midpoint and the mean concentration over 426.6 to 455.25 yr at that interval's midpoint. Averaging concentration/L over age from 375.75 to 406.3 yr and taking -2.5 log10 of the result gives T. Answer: 0.18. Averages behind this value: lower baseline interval 12.2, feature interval 10.8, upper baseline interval 13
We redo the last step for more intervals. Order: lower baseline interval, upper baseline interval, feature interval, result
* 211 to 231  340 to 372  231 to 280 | 0.057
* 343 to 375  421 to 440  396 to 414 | 0.419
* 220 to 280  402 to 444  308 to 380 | -0.060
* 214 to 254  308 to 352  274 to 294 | 0.074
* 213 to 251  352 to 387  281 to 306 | 0.011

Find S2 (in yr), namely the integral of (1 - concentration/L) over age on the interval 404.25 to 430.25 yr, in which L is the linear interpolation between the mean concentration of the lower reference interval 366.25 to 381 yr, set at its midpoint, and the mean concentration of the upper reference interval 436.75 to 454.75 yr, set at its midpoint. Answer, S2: 7.6 yr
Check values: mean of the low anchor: 11.2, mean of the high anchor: 13.3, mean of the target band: 8.83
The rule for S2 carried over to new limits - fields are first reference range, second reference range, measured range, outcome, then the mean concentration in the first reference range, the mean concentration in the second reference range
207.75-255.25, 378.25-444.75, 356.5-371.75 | -0.5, 12.9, 10.6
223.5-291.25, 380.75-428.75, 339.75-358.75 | -2.1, 12.2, 9.76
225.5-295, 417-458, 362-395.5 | 1.8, 12.2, 12.2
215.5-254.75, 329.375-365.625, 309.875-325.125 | 0.0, 13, 11.8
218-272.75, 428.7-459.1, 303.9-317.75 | 0.6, 12.5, 13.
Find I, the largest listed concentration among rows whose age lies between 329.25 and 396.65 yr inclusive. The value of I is 12.5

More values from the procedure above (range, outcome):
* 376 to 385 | 11.71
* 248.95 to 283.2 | 12.76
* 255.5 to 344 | 13.03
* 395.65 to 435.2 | 12.81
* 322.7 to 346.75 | 12.28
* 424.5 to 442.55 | 13.83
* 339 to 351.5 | 12.12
